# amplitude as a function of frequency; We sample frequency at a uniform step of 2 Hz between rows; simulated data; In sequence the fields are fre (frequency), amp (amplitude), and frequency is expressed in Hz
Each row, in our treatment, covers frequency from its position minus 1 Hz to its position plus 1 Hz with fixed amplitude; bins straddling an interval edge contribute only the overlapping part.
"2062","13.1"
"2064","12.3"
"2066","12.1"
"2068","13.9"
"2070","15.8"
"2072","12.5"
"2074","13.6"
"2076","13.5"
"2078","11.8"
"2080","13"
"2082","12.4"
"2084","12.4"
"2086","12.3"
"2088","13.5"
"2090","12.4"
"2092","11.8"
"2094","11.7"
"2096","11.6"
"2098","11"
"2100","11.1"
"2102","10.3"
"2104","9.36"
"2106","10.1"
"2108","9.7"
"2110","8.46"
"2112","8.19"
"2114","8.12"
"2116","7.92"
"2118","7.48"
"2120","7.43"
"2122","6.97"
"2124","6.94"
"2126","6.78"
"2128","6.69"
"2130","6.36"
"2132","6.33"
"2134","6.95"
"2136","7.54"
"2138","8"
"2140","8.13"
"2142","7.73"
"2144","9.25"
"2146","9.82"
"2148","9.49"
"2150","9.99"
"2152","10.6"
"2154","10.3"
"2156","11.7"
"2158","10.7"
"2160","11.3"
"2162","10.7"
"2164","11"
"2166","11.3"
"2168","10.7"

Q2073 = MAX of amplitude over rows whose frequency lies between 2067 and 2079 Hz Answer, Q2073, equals 15.8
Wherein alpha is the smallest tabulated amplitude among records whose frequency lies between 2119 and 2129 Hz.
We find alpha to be 6.69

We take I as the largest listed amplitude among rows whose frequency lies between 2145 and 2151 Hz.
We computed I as 9.99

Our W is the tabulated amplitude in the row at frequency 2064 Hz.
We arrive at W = 12.3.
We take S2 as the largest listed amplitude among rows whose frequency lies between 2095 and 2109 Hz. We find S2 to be 11.6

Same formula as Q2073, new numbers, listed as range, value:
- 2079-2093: 13.5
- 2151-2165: 11.7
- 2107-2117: 9.7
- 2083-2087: 12.4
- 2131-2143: 8.13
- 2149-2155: 10.6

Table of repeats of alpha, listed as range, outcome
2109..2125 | 6.94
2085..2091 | 12.3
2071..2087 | 11.8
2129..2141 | 6.33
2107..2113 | 8.19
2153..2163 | 10.3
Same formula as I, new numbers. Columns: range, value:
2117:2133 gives 7.48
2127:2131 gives 6.69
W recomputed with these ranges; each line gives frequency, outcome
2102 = 10.3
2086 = 12.3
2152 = 10.6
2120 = 7.43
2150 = 9.99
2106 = 10.1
